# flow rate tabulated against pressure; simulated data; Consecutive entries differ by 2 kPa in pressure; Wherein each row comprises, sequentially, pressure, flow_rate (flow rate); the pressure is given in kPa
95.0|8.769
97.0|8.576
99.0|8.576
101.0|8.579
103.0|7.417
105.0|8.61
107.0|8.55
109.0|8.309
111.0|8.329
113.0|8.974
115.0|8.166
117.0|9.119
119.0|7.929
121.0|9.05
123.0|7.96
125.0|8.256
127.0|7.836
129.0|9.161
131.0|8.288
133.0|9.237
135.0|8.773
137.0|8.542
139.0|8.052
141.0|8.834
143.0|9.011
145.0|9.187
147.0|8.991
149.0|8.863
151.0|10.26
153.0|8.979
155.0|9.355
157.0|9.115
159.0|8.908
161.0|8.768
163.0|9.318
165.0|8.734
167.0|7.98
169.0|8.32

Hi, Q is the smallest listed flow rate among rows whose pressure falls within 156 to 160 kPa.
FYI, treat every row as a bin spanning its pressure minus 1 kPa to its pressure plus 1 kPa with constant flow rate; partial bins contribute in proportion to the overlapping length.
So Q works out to 8.908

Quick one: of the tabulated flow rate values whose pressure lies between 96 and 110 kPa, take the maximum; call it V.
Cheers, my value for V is 8.61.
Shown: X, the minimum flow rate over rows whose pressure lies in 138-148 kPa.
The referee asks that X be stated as 8.052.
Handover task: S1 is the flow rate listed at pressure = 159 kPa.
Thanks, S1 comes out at 8.908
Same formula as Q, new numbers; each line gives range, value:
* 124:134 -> 7.836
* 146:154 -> 8.863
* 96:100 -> 8.576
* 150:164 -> 8.768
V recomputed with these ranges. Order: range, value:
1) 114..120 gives 9.119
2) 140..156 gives 10.26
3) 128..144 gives 9.237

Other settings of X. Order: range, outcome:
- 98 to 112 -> 7.417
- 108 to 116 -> 8.166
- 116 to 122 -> 7.929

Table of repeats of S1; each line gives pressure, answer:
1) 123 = 7.96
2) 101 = 8.579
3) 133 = 9.237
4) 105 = 8.61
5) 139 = 8.052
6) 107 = 8.55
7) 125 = 8.256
